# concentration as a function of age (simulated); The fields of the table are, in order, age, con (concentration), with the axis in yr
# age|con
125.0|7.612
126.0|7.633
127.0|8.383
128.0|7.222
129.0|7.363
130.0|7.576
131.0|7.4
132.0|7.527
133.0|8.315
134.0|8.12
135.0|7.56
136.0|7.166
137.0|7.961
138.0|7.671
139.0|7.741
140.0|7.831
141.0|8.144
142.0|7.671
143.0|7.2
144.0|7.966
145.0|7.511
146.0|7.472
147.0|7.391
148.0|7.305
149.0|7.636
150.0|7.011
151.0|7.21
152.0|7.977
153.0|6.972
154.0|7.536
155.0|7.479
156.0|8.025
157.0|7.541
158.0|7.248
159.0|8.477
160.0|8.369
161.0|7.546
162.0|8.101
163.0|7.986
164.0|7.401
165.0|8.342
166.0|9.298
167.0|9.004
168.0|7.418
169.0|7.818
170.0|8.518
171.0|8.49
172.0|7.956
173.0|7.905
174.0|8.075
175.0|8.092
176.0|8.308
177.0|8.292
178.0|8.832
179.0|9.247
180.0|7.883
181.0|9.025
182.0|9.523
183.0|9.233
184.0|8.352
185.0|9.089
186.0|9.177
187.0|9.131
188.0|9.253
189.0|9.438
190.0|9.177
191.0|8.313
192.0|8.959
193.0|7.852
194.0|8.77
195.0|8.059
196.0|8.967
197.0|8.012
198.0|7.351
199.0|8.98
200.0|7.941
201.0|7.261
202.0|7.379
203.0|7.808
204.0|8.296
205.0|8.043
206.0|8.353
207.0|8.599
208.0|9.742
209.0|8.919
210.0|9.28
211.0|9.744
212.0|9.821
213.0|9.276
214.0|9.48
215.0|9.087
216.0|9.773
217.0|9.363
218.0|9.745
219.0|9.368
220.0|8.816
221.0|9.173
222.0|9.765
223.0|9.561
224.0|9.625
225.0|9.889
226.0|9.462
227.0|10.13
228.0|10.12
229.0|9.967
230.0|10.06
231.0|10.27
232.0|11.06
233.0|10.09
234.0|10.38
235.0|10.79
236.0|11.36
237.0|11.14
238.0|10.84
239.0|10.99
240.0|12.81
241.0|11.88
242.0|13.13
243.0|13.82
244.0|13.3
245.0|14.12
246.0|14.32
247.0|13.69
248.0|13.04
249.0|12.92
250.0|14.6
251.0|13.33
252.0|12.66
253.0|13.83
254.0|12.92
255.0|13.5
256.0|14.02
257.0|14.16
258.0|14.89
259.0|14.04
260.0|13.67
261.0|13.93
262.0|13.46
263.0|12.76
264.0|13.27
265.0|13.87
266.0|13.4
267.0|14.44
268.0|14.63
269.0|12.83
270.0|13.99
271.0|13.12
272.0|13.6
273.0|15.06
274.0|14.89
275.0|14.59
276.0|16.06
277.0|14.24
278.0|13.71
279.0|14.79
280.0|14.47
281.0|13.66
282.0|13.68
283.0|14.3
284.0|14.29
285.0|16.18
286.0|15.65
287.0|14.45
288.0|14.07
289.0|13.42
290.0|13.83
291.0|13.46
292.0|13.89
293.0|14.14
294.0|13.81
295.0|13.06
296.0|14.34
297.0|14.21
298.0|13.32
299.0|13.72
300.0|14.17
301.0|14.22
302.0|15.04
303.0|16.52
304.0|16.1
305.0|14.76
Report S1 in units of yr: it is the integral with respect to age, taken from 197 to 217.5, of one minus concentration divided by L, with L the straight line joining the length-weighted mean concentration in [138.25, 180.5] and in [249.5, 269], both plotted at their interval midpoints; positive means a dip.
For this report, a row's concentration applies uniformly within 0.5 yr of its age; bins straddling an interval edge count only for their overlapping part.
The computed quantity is 3.8 yr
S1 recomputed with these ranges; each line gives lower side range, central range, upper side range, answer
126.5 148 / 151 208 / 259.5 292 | 7.7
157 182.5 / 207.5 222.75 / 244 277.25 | 2.2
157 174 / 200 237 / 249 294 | 5.5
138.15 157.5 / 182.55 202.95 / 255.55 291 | 2.8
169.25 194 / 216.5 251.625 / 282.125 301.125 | 0.3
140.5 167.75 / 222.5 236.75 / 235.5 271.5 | 2.1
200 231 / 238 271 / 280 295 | -4.4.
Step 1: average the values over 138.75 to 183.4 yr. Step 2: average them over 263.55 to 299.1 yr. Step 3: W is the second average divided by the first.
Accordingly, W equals 1.8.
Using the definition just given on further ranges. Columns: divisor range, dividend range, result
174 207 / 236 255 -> 1.52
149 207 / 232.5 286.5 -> 1.64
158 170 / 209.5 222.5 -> 1.16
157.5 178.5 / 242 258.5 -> 1.68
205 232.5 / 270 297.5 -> 1.49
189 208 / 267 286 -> 1.73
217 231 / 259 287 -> 1.46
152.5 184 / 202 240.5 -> 1.19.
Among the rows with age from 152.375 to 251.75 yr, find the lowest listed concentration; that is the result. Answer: 6.972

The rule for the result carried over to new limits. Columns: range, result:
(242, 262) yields 12.66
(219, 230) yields 8.816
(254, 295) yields 12.76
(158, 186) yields 7.248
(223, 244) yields 9.462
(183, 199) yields 7.351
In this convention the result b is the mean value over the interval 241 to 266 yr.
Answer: 13.6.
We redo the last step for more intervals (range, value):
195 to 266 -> 10.9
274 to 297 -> 14.3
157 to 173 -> 8.11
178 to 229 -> 8.96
